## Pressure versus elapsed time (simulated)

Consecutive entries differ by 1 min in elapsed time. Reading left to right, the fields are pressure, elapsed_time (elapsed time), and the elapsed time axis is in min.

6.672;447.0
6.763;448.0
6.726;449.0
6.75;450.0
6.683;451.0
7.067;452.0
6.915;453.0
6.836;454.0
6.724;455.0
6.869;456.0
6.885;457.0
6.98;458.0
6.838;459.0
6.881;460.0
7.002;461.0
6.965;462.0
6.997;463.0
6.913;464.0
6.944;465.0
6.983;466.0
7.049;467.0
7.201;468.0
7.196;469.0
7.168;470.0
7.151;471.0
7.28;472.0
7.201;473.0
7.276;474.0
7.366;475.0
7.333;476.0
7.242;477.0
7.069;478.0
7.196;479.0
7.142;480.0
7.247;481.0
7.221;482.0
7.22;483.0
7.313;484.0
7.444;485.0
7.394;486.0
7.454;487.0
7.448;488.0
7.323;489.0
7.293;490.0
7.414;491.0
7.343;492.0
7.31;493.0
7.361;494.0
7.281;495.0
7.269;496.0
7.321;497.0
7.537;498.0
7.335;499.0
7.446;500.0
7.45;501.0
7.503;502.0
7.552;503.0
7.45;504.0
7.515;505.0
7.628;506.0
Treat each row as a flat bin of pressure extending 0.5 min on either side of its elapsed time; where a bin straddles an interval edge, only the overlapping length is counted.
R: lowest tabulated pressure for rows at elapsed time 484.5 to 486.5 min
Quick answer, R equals 7.394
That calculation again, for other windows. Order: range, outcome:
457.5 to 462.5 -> 6.838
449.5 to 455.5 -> 6.683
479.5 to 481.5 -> 7.142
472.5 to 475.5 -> 7.201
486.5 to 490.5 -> 7.293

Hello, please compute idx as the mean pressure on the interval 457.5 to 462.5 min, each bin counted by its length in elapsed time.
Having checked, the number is 6.93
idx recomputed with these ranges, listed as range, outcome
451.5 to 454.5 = 6.94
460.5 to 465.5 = 6.96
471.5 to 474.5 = 7.25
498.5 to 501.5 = 7.41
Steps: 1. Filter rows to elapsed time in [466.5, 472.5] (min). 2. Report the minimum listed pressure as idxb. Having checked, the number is 7.049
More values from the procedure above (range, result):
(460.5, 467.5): 6.913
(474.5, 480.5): 7.069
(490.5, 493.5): 7.31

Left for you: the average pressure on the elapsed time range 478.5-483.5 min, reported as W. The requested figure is 7.21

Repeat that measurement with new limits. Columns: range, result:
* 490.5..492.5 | 7.38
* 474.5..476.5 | 7.35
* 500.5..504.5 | 7.49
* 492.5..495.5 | 7.32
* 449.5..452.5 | 6.83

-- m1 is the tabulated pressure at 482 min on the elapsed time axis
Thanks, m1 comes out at 7.221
